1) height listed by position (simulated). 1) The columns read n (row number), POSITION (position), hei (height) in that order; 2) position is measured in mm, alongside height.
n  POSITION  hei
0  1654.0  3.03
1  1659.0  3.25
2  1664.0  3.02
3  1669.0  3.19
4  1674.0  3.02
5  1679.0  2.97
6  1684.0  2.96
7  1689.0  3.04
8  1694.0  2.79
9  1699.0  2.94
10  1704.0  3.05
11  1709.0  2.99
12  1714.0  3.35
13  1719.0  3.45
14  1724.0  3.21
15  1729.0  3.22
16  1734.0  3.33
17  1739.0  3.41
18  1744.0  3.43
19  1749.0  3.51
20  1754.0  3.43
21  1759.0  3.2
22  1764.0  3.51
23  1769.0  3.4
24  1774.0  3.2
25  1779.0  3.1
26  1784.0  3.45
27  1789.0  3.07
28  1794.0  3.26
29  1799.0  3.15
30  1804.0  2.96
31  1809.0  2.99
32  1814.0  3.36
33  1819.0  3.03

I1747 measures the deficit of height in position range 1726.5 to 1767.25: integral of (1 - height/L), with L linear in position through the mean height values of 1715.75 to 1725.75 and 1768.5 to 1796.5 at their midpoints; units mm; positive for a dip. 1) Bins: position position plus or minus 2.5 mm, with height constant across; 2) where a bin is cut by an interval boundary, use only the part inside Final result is -1.0 mm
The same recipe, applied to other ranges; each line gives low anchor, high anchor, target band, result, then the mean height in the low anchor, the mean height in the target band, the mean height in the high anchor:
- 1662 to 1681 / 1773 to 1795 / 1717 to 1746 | -1.8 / 3.05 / 3.34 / 3.21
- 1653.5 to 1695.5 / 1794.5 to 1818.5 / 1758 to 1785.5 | -1.9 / 3.04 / 3.31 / 3.12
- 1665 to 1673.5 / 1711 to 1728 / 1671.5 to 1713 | 2.9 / 3.12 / 2.98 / 3.32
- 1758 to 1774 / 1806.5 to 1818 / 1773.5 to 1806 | 0.8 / 3.36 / 3.17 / 3.16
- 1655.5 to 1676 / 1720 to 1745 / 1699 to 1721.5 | 0.5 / 3.12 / 3.18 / 3.32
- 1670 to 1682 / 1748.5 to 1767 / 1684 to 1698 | 0.7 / 3.02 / 2.93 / 3.4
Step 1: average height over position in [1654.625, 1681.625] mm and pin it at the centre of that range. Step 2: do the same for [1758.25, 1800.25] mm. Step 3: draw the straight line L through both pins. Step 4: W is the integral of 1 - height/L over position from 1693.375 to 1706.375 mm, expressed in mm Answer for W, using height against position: 0.8 mm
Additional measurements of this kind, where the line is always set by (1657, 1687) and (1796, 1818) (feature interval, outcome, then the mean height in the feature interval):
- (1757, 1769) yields -1.06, 3.37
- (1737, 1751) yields -1.63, 3.45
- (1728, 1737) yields -0.60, 3.29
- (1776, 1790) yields -0.53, 3.22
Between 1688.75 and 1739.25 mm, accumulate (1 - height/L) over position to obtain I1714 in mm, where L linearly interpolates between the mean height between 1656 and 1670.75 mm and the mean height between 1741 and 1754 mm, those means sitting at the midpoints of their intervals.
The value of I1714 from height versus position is 2.7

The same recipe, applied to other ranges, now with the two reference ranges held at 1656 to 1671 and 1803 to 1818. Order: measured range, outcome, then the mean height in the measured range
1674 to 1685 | 0.58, 2.98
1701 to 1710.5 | 0.36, 3.02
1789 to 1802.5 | -0.21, 3.16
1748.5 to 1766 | -1.54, 3.4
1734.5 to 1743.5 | -0.77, 3.4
